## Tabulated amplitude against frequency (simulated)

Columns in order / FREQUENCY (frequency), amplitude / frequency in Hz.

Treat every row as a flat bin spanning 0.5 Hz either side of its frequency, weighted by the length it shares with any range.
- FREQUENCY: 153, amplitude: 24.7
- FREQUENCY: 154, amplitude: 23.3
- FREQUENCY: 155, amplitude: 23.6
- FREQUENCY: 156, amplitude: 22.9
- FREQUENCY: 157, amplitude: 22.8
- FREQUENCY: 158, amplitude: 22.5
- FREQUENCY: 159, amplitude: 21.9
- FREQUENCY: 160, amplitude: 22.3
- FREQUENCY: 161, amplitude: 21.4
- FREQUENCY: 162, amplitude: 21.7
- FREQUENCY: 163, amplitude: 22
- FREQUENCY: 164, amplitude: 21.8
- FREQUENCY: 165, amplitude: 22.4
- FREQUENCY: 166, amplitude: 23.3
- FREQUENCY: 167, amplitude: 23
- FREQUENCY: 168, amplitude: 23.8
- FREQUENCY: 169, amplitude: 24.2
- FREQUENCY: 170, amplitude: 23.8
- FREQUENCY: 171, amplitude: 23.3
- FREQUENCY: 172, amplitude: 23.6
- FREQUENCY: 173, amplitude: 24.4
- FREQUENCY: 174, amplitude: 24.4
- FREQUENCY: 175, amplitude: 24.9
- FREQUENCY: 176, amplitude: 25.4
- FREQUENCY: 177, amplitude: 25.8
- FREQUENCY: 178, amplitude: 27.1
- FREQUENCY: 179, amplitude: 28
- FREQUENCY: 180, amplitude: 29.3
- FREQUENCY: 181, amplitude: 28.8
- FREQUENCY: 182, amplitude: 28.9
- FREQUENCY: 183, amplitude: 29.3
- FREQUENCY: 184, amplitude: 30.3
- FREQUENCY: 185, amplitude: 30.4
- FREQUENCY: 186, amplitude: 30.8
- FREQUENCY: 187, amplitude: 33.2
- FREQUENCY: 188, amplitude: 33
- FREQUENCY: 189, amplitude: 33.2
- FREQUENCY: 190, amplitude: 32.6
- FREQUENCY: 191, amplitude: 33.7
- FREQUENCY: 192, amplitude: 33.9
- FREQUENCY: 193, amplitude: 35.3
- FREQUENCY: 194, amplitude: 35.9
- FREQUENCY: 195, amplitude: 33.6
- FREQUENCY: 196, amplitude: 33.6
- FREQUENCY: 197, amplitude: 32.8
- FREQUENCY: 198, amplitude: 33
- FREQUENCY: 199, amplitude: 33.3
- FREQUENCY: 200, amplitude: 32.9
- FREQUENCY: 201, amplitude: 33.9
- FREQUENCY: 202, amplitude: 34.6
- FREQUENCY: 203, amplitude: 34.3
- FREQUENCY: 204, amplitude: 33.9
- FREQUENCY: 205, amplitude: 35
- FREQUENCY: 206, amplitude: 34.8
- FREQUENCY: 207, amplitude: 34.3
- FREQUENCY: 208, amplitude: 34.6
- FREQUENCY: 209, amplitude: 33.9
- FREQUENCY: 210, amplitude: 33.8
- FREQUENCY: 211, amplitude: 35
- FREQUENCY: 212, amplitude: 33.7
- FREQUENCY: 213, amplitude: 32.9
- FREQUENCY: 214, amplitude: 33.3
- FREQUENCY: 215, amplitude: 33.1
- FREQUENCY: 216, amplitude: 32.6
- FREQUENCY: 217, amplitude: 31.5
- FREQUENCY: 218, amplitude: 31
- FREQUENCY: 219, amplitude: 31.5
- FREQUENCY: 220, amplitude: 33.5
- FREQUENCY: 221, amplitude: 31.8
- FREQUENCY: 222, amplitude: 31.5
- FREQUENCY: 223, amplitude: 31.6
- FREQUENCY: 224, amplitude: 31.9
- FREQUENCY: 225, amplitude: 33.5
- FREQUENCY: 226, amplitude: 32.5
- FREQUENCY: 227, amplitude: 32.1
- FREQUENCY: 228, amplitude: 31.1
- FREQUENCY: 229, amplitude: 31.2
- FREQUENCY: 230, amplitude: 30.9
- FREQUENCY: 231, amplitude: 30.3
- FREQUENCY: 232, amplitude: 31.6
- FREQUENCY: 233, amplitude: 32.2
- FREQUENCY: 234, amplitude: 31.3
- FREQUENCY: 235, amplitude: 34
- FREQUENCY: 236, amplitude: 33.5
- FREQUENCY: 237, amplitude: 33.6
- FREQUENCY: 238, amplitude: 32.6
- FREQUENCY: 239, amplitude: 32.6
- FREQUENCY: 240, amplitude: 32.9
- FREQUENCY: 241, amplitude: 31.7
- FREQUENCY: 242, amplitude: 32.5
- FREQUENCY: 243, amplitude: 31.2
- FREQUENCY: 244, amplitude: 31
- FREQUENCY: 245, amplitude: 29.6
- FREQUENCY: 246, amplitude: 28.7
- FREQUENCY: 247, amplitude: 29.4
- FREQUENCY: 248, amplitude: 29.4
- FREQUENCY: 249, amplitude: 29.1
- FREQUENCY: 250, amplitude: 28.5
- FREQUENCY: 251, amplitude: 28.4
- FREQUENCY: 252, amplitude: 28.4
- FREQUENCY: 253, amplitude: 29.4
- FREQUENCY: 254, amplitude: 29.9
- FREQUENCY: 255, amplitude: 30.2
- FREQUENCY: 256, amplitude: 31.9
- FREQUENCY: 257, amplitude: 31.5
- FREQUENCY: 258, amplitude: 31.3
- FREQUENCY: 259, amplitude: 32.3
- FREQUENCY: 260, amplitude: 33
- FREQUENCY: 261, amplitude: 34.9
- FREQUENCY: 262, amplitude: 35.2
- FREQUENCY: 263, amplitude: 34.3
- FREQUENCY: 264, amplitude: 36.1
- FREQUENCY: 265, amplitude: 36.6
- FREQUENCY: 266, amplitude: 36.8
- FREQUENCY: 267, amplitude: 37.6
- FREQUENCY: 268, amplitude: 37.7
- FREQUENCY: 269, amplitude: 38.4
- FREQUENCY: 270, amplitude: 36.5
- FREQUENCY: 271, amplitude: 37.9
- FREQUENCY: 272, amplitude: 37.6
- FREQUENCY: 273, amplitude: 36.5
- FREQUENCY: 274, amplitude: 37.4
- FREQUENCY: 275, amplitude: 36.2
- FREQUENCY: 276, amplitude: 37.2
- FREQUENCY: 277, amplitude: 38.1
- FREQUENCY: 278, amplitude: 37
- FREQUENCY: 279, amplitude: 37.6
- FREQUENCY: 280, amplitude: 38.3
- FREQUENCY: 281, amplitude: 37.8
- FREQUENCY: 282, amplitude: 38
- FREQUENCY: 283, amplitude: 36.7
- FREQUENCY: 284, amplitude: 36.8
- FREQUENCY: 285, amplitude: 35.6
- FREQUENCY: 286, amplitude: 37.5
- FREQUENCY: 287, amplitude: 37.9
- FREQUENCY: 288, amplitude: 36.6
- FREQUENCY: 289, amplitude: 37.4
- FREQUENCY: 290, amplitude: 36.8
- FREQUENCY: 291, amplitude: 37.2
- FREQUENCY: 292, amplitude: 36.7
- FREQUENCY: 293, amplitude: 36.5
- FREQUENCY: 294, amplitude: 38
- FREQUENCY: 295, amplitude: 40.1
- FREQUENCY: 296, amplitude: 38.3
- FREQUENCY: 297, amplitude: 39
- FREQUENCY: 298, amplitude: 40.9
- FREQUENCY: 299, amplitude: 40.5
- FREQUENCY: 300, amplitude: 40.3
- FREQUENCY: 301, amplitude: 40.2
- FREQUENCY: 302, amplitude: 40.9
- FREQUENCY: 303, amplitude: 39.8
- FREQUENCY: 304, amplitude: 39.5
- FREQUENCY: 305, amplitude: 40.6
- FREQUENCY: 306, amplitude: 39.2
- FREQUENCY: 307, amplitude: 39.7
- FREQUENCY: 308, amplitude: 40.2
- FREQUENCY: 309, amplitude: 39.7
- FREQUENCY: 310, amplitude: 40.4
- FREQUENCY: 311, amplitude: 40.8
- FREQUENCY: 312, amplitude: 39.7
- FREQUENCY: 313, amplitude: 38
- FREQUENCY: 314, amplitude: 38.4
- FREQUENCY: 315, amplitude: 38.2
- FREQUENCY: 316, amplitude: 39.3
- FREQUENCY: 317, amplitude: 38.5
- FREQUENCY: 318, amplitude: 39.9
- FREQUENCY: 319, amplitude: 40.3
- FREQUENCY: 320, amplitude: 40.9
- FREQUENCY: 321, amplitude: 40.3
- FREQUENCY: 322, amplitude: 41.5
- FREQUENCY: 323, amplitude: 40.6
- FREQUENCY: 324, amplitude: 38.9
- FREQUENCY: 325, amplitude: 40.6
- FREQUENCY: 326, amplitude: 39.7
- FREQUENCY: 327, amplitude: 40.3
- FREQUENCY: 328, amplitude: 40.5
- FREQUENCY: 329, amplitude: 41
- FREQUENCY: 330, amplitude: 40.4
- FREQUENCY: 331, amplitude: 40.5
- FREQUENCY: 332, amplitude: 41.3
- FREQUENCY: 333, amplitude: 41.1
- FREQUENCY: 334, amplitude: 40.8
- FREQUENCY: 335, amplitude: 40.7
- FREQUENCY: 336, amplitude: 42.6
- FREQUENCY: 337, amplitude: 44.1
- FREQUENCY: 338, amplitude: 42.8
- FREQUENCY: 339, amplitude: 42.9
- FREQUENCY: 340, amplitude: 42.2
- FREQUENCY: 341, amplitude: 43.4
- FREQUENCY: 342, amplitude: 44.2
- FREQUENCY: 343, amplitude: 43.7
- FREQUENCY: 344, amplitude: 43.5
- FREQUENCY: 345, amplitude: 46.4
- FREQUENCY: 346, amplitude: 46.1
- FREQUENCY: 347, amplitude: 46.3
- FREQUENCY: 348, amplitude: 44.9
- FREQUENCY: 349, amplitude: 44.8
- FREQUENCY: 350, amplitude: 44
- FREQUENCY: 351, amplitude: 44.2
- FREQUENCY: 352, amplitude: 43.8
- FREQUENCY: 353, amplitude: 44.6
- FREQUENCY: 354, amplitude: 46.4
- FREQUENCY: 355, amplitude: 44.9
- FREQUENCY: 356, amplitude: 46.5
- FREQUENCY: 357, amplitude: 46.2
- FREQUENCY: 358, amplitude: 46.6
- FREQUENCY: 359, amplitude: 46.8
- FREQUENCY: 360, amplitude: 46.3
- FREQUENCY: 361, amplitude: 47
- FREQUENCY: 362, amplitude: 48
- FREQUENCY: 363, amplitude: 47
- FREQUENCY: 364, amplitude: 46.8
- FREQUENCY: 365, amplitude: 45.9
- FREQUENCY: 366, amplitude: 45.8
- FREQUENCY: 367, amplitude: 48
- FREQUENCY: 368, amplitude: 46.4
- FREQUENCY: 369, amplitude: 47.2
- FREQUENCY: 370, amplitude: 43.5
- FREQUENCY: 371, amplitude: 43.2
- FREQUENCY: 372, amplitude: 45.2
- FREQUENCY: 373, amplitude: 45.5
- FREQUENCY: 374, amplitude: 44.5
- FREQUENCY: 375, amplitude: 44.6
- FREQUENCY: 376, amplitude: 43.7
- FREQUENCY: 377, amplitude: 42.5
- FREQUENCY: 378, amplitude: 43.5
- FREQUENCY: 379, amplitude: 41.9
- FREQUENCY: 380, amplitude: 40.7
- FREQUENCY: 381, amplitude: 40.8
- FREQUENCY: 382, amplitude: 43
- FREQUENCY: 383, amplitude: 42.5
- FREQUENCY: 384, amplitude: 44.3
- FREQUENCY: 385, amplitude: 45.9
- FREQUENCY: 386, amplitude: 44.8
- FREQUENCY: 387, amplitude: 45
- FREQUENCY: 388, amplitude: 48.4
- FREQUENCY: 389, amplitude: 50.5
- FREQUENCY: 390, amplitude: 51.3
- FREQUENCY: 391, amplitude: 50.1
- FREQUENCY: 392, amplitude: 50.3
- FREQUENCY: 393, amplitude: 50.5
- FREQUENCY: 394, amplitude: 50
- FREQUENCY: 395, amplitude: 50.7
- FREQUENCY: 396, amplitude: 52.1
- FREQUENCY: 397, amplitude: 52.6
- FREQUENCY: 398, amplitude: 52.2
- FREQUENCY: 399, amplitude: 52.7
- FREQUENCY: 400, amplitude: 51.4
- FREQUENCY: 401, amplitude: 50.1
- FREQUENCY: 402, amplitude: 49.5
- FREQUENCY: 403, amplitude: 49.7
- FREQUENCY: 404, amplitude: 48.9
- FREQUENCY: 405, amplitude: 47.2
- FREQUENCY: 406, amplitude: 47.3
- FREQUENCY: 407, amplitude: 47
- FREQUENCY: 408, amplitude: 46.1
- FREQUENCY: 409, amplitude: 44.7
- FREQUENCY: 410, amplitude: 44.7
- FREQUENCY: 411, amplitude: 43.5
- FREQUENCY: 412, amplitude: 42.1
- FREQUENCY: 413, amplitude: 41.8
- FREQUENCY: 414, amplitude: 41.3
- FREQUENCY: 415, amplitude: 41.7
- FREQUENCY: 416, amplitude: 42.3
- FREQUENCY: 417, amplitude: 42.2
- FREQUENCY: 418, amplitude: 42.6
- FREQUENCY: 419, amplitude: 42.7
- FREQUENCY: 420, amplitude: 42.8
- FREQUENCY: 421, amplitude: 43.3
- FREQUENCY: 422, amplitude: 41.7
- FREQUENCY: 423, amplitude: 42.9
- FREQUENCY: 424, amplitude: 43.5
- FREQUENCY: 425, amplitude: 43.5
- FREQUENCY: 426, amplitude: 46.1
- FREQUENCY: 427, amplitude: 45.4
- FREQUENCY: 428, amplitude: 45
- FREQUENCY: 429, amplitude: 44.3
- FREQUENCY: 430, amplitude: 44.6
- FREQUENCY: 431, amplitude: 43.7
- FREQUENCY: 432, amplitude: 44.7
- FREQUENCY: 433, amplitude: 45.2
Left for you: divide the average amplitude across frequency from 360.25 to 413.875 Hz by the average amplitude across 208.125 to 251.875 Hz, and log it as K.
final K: 1.47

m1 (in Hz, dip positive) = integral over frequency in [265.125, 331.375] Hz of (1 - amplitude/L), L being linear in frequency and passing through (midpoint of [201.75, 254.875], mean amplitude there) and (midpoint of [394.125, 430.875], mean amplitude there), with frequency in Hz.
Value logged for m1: -2.65 Hz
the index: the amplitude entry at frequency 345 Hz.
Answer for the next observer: 46.4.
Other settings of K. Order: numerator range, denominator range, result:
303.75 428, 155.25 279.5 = 1.42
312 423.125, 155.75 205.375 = 1.57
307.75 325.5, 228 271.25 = 1.23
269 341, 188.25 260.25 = 1.22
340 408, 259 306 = 1.24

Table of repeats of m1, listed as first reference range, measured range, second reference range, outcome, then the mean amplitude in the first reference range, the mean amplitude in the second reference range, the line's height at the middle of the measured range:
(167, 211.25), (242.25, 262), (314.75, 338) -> 2.6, 30.7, 40.6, 35.2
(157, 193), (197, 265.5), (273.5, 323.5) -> -0.8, 26.6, 38.7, 32.1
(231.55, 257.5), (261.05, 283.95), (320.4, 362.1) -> -1.7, 31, 43.3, 34.5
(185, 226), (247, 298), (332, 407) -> 4.2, 33.3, 46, 38.5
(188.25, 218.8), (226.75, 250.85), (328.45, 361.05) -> 3.3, 33.6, 43.9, 36.2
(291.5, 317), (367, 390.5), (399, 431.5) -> -0.9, 39.4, 44.9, 43.1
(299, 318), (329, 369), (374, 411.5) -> -1.2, 39.7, 47.1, 43.2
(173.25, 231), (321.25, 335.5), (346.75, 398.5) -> 0.6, 31.9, 46.2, 42.5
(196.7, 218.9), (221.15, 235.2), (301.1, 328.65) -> 1.2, 33.5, 39.9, 34.7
